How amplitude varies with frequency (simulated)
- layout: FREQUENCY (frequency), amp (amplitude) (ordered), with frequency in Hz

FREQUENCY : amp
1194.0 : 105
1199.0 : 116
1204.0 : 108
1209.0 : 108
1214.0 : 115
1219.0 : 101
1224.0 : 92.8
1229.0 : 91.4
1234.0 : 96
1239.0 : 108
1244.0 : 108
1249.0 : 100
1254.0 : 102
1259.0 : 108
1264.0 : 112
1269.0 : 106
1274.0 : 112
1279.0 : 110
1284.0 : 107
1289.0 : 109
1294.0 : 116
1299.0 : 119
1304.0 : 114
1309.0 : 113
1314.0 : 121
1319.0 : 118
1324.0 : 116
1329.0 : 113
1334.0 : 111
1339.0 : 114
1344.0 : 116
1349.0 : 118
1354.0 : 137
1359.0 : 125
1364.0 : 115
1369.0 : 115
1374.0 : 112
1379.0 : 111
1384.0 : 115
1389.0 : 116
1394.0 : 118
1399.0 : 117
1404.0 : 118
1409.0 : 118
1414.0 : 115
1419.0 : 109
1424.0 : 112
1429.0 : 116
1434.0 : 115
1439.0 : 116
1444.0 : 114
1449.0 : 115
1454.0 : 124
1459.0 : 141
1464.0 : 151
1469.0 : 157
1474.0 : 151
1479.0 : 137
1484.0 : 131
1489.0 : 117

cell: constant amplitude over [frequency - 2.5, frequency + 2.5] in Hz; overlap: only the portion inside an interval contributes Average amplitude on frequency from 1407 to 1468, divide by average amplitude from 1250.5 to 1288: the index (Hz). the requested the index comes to 1.1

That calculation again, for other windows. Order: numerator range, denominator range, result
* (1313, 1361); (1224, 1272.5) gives 1.15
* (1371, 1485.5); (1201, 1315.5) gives 1.14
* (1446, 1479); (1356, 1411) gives 1.19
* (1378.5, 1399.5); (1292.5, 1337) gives 1.00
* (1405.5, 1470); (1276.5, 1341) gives 1.07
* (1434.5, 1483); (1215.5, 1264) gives 1.31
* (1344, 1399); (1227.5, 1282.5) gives 1.12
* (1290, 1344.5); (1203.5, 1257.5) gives 1.12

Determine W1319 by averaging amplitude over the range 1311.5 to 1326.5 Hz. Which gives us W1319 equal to 118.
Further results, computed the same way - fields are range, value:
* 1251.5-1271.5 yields 107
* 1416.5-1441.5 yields 114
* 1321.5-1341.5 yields 114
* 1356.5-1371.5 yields 118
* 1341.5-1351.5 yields 117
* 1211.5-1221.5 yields 108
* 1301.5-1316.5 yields 116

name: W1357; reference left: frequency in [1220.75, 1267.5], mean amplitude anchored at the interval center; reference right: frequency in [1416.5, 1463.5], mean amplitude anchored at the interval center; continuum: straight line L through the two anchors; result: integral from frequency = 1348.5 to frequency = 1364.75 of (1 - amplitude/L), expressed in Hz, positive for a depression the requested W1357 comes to -1.9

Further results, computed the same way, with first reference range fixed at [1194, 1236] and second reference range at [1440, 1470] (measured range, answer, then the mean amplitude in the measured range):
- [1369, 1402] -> 2.3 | 115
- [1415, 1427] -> 1.5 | 111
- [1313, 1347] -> 0.5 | 115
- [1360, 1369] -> 0.3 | 117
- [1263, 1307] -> 0.1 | 112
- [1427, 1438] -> 1.1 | 116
